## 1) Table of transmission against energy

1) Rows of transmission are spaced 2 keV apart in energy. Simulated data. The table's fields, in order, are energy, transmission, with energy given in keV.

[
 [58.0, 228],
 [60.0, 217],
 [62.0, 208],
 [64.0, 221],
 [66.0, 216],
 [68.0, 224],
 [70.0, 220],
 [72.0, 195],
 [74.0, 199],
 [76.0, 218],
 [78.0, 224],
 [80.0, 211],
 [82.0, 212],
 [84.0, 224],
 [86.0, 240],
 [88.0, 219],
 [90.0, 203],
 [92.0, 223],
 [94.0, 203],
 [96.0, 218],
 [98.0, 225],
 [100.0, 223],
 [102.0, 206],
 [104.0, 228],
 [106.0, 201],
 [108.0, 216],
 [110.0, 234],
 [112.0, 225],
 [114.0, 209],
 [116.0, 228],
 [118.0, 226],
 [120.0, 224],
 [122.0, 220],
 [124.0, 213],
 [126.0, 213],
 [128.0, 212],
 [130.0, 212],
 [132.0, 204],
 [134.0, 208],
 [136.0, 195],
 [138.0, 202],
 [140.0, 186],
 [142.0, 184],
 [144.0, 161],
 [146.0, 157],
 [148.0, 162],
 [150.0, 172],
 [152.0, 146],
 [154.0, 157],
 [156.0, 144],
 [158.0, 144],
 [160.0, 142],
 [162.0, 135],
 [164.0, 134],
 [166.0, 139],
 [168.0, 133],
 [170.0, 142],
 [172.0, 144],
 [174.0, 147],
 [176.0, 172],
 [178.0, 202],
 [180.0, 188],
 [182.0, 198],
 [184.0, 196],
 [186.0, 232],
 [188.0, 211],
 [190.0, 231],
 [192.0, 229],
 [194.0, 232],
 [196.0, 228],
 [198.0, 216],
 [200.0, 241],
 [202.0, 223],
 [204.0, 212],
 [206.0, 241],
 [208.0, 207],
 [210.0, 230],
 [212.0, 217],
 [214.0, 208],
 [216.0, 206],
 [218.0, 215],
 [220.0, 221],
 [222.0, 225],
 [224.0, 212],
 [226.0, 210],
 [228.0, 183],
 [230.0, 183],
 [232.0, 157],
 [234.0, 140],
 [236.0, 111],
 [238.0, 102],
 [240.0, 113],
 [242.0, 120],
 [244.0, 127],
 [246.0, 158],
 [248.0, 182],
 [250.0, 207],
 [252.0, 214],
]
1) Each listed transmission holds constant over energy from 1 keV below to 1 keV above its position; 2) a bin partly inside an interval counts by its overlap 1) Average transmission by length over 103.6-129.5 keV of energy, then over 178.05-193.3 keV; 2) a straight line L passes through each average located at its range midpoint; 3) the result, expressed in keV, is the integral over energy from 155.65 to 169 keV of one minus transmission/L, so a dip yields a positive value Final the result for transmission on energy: 4.7 keV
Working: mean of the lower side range 219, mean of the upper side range 212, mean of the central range 138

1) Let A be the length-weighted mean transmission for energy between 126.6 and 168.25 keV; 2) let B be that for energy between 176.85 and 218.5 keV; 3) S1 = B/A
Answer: 1.28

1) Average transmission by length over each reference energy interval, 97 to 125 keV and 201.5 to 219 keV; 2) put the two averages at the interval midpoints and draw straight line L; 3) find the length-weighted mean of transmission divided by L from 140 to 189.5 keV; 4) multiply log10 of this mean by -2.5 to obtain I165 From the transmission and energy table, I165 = 0.30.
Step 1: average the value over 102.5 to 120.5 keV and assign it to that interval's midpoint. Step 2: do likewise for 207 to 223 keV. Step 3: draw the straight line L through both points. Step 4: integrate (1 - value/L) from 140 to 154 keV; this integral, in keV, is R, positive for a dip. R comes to 3.5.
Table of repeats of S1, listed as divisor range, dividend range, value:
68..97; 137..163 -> 0.75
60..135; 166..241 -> 0.89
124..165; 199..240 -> 1.12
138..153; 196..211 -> 1.33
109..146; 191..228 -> 1.06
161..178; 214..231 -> 1.41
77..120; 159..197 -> 0.83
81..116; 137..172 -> 0.71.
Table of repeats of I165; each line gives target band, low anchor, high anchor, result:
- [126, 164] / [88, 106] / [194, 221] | 0.25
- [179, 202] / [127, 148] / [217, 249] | -0.23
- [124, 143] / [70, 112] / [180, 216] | 0.08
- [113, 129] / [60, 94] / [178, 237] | -0.03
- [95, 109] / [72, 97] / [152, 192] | -0.05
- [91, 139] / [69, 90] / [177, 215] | 0.00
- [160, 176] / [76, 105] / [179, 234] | 0.45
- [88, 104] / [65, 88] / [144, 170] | -0.08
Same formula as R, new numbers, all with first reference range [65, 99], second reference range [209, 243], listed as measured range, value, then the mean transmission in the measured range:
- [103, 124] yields -1.27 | 221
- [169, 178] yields 1.68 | 157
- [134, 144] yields 0.57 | 190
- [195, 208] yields -2.76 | 225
